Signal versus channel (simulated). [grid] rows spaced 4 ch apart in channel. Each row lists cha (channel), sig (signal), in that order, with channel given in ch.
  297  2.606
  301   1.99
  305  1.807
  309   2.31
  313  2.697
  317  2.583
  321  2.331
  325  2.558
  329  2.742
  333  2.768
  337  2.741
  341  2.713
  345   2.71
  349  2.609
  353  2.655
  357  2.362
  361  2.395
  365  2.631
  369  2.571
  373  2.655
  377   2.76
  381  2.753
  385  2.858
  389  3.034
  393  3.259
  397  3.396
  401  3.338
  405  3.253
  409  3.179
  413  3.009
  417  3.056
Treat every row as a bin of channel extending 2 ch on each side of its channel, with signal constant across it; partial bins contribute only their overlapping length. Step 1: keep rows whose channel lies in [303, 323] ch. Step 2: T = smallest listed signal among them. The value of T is 1.807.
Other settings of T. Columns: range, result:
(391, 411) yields 3.179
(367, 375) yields 2.571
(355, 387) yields 2.362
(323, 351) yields 2.558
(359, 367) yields 2.395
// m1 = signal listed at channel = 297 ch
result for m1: 2.606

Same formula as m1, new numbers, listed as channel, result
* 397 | 3.396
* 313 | 2.697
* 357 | 2.362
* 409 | 3.179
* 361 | 2.395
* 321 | 2.331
